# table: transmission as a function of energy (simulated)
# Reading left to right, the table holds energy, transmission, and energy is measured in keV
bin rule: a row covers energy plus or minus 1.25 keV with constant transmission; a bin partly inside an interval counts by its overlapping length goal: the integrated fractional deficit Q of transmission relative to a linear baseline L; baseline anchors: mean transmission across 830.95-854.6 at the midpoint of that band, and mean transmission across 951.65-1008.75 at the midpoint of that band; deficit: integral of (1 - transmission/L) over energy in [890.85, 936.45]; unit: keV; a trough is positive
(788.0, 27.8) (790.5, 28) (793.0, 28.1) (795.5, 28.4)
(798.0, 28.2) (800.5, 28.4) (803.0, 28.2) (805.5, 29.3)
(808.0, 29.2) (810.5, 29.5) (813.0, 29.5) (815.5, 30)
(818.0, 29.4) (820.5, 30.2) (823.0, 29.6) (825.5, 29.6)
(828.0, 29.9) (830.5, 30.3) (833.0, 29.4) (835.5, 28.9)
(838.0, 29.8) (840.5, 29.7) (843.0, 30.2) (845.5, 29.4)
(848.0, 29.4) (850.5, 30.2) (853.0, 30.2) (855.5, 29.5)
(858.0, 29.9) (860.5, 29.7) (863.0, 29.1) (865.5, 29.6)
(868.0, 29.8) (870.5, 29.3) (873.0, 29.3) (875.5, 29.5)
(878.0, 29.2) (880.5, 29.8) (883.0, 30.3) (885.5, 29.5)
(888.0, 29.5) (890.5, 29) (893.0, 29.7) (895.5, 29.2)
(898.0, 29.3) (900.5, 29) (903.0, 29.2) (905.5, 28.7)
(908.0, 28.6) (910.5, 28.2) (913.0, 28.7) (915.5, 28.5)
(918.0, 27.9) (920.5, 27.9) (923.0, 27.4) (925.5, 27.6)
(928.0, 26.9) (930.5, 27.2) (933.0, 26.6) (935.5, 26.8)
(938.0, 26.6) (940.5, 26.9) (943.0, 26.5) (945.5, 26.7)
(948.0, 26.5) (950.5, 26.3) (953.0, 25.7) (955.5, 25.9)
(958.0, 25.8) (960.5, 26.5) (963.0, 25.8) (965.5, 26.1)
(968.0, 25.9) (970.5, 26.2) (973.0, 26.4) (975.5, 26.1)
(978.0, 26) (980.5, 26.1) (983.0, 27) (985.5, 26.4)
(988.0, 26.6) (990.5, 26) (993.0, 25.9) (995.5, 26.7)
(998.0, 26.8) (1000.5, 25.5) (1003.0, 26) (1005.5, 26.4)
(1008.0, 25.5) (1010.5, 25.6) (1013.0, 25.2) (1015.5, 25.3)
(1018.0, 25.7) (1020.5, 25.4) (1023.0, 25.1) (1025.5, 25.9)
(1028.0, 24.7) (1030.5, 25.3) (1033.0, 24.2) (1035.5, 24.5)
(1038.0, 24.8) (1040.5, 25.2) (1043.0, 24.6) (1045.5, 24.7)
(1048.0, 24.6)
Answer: -0.5 keV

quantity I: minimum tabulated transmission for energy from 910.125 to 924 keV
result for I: 27.4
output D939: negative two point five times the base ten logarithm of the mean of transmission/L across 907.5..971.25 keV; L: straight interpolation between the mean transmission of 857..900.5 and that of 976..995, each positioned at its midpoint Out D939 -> 0.03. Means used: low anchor 29.5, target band 26.9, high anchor 26.3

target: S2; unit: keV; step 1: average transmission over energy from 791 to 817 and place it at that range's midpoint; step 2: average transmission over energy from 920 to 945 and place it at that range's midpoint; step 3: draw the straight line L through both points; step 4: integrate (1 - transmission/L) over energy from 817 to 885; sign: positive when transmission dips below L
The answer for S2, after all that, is -3.61 keV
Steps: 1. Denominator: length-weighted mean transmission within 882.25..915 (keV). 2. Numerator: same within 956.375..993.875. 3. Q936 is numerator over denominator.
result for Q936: 0.90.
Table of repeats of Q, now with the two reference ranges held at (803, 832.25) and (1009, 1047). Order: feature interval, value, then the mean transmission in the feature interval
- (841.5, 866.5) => -0.77 keV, 29.7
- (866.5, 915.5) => -2.10 keV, 29.2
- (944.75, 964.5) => 0.39 keV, 26.1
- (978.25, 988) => -0.16 keV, 26.5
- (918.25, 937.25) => 0.01 keV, 27.2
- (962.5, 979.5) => 0.14 keV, 26.1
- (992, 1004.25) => -0.22 keV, 26.2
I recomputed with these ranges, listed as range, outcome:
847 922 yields 27.9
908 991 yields 25.7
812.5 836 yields 28.9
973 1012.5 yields 25.5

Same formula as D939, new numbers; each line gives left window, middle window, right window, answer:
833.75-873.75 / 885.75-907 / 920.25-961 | -0.04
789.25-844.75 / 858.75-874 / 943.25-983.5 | -0.05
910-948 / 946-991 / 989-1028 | 0.01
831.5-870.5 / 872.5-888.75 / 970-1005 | -0.03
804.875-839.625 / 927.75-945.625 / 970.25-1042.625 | 0.02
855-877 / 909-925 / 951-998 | -0.01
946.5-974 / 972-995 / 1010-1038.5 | -0.02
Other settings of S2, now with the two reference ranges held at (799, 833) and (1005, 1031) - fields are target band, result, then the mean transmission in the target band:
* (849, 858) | -0.39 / 29.9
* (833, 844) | -0.23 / 29.6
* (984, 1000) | -0.25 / 26.4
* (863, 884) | -0.93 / 29.6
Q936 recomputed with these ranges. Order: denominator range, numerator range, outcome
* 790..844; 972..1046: 0.88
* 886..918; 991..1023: 0.89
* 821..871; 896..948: 0.93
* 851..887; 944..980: 0.88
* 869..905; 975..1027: 0.88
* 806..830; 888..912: 0.98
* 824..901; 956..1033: 0.88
